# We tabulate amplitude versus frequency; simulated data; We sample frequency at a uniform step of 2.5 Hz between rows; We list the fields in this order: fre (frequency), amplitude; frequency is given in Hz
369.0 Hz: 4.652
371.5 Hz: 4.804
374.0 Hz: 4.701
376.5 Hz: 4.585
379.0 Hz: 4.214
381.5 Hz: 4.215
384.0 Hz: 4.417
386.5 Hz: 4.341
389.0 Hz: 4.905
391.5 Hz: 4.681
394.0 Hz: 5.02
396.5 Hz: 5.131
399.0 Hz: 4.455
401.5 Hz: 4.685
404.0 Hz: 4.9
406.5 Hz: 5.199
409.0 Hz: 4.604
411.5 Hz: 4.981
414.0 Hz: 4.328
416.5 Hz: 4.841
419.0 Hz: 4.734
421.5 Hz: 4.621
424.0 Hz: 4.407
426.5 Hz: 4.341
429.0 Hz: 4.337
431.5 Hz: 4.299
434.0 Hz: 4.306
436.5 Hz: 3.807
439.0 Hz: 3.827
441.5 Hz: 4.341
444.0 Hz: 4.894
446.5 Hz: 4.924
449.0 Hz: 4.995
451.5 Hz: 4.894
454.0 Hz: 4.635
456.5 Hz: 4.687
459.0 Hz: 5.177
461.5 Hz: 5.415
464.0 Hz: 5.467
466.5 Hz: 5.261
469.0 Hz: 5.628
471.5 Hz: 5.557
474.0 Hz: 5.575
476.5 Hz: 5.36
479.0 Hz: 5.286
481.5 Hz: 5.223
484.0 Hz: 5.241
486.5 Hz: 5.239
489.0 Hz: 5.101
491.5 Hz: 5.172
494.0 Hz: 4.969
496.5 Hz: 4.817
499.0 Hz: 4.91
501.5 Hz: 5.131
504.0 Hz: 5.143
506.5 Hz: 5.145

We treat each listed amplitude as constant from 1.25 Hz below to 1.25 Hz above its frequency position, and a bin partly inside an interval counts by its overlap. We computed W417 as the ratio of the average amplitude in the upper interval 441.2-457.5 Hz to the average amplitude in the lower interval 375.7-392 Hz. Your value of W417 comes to 1.07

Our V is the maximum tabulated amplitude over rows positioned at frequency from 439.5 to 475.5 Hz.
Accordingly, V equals 5.628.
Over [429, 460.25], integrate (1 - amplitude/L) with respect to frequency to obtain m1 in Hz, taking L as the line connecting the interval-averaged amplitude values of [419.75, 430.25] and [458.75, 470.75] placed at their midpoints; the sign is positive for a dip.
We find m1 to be 2.3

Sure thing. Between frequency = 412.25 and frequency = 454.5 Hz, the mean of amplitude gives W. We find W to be 4.51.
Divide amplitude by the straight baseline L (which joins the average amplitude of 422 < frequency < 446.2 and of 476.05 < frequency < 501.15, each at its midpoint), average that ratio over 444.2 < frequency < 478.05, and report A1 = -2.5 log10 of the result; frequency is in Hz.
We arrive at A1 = -0.10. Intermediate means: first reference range 4.32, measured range 5.19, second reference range 5.12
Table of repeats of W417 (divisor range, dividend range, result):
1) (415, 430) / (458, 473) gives 1.19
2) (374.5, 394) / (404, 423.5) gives 1.05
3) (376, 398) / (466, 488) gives 1.17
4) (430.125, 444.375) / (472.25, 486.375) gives 1.27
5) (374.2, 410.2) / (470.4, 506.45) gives 1.11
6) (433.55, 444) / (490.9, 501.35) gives 1.20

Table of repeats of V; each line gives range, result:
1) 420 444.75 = 4.894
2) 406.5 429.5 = 5.199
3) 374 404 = 5.131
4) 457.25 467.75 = 5.467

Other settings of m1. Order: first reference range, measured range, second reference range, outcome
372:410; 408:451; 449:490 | 3.76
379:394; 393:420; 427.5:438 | -2.63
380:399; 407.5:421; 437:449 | -0.35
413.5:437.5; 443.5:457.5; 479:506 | -0.51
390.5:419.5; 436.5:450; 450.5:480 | 1.51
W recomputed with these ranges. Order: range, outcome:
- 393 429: 4.72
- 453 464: 5.04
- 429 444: 4.2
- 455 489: 5.3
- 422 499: 4.9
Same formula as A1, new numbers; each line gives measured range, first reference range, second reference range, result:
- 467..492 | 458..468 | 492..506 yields -0.031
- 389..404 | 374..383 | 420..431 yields -0.096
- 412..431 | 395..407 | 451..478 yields 0.105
